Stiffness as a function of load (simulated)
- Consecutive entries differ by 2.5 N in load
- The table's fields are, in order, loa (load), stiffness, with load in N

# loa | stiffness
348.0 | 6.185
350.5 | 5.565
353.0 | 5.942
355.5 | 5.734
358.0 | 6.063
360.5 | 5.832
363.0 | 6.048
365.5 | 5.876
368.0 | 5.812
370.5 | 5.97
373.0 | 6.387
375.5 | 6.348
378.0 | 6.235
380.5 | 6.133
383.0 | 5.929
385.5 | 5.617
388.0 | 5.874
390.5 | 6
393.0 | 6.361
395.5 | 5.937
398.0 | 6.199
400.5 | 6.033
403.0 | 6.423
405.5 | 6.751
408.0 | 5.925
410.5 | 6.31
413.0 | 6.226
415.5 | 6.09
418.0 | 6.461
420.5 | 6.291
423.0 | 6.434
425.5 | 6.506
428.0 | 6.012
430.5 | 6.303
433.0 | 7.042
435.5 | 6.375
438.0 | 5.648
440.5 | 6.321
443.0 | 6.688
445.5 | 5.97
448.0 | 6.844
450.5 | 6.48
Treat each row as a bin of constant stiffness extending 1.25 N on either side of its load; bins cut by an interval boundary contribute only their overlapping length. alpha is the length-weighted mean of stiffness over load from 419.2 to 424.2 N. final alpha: 6.36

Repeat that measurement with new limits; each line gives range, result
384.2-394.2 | 5.96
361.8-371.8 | 5.93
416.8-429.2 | 6.34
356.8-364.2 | 5.98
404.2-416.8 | 6.26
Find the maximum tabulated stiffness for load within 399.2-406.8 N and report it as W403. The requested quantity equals 6.751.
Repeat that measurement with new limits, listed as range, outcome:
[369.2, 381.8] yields 6.387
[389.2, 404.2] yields 6.423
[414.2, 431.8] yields 6.506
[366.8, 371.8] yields 5.97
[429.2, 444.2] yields 7.042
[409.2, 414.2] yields 6.31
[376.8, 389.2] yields 6.235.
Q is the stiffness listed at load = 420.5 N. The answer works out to 6.291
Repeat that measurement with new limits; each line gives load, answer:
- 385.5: 5.617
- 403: 6.423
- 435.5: 6.375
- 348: 6.185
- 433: 7.042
